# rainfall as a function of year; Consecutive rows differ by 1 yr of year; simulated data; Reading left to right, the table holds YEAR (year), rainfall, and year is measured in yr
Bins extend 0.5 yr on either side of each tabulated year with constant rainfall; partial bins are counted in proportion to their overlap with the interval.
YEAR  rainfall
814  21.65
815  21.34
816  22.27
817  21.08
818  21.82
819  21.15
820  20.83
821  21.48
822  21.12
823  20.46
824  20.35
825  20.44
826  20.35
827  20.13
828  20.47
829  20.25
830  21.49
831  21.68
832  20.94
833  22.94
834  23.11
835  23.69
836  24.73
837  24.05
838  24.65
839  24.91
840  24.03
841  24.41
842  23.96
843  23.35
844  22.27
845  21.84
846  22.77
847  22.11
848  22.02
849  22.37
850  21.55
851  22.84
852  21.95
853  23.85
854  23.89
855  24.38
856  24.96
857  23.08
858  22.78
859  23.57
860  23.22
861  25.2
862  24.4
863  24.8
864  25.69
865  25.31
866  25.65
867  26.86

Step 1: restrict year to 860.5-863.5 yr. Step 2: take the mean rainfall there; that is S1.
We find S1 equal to 24.8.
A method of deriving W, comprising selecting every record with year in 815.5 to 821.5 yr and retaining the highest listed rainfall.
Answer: 22.27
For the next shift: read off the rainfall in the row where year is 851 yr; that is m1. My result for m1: 22.84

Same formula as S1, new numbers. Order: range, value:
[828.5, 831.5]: 21.1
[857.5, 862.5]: 23.8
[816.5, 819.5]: 21.3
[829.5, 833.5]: 21.8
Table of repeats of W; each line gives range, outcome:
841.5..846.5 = 23.96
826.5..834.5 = 23.11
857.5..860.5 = 23.57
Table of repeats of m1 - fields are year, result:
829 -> 20.25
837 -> 24.05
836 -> 24.73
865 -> 25.31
